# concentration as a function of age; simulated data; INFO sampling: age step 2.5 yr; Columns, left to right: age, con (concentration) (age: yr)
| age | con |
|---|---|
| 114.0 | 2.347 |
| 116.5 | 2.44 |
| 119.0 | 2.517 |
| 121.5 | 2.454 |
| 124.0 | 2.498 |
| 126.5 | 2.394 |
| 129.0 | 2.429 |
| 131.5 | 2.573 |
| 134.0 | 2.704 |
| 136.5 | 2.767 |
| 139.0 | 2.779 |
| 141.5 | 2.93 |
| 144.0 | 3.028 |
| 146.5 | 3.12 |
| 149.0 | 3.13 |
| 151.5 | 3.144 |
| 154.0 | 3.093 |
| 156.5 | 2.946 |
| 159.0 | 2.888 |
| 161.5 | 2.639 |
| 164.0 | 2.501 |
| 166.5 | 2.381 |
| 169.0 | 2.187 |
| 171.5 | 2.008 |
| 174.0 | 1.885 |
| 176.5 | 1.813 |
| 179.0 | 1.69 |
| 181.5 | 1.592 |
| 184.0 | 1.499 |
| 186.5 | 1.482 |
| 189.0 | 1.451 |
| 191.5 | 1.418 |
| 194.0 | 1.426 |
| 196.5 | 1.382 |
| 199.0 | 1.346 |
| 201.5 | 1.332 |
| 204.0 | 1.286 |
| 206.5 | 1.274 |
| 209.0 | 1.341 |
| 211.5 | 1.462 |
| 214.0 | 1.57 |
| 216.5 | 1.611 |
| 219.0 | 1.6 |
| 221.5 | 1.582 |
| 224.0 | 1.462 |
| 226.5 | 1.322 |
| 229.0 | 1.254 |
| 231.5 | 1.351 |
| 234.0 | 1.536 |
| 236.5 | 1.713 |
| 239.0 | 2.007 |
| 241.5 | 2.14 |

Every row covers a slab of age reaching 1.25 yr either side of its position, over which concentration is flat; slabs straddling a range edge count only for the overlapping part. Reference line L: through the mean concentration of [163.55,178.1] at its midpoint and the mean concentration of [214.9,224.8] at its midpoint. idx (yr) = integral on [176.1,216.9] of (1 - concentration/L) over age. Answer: 8.0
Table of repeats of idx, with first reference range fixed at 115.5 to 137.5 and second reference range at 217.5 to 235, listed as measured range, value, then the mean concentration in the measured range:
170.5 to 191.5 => 3.1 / 1.66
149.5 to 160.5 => -3.9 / 3.02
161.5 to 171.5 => -1.2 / 2.35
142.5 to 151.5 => -3.1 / 3.1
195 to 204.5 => 2.1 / 1.34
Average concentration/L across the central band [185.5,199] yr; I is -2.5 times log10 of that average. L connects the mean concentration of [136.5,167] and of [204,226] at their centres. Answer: 0.36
